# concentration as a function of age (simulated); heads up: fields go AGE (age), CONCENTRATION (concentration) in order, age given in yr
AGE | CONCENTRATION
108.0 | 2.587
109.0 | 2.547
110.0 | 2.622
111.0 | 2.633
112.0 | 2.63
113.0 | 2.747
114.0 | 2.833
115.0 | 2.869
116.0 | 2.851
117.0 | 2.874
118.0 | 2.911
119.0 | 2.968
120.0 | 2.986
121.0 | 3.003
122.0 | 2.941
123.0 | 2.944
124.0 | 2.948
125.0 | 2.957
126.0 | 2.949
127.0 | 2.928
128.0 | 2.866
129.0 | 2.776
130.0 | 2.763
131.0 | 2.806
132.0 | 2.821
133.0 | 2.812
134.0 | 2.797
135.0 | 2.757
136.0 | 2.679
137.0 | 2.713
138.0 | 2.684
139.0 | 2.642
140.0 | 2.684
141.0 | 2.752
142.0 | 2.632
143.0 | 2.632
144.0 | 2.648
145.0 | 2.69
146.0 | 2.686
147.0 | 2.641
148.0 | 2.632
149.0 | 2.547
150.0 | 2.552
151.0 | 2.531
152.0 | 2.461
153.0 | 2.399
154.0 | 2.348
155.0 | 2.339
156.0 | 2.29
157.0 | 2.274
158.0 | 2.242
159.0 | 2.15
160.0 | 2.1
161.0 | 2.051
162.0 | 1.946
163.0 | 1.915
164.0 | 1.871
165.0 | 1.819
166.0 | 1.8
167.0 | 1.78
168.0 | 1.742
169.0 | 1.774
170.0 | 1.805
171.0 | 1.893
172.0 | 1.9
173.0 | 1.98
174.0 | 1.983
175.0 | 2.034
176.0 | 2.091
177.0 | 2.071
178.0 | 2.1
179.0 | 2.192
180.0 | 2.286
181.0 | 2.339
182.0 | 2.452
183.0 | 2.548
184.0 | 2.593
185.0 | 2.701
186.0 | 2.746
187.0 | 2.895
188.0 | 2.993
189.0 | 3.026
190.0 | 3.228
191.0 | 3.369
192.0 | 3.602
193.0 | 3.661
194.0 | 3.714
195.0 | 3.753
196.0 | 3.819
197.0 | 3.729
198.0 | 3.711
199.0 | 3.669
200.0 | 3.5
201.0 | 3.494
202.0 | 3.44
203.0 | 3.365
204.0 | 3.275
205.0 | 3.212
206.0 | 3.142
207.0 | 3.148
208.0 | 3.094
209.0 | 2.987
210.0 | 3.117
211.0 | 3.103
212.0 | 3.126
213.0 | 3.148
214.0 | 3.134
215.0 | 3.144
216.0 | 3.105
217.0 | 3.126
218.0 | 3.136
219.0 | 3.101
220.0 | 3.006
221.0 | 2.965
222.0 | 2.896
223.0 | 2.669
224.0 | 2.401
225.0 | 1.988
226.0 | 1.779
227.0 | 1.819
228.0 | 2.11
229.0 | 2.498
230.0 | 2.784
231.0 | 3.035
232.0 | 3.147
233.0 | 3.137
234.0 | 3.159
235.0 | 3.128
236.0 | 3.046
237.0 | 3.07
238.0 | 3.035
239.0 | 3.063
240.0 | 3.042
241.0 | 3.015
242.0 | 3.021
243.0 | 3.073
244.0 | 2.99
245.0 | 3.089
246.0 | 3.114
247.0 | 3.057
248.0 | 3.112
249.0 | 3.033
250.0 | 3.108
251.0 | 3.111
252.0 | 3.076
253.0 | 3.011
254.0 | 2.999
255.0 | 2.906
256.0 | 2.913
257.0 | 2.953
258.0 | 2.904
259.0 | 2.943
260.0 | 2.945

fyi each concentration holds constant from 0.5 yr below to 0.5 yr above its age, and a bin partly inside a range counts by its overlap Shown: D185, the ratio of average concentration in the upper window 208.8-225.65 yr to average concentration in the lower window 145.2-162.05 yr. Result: 1.2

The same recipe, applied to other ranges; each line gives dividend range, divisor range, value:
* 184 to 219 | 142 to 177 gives 1.49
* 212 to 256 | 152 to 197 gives 1.20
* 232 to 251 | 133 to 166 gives 1.26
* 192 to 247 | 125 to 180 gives 1.30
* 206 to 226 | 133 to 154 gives 1.12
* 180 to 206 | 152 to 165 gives 1.49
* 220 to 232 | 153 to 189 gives 1.14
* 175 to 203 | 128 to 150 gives 1.11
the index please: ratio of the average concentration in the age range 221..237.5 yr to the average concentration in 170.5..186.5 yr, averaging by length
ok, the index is 1.2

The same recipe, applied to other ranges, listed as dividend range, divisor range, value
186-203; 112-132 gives 1.20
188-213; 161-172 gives 1.83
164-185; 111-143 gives 0.73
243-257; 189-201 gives 0.85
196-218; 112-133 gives 1.14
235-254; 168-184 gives 1.46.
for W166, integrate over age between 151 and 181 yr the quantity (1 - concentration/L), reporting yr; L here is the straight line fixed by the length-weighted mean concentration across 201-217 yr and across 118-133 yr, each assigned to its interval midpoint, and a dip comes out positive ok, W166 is 9.5 yr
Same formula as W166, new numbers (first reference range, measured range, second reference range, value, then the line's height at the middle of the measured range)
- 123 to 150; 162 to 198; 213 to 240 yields 3.4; 2.79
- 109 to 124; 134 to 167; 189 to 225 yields 6.4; 2.99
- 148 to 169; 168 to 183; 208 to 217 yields 2.4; 2.46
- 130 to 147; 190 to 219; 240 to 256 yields -4.3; 2.91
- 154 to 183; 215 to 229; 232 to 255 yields 0.7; 2.78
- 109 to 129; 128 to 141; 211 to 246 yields 0.5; 2.86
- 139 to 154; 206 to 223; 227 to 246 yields -1.3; 2.86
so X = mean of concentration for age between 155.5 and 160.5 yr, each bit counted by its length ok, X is 2.21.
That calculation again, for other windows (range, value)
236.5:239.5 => 3.06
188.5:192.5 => 3.31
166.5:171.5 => 1.8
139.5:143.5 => 2.67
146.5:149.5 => 2.61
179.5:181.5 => 2.31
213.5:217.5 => 3.13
